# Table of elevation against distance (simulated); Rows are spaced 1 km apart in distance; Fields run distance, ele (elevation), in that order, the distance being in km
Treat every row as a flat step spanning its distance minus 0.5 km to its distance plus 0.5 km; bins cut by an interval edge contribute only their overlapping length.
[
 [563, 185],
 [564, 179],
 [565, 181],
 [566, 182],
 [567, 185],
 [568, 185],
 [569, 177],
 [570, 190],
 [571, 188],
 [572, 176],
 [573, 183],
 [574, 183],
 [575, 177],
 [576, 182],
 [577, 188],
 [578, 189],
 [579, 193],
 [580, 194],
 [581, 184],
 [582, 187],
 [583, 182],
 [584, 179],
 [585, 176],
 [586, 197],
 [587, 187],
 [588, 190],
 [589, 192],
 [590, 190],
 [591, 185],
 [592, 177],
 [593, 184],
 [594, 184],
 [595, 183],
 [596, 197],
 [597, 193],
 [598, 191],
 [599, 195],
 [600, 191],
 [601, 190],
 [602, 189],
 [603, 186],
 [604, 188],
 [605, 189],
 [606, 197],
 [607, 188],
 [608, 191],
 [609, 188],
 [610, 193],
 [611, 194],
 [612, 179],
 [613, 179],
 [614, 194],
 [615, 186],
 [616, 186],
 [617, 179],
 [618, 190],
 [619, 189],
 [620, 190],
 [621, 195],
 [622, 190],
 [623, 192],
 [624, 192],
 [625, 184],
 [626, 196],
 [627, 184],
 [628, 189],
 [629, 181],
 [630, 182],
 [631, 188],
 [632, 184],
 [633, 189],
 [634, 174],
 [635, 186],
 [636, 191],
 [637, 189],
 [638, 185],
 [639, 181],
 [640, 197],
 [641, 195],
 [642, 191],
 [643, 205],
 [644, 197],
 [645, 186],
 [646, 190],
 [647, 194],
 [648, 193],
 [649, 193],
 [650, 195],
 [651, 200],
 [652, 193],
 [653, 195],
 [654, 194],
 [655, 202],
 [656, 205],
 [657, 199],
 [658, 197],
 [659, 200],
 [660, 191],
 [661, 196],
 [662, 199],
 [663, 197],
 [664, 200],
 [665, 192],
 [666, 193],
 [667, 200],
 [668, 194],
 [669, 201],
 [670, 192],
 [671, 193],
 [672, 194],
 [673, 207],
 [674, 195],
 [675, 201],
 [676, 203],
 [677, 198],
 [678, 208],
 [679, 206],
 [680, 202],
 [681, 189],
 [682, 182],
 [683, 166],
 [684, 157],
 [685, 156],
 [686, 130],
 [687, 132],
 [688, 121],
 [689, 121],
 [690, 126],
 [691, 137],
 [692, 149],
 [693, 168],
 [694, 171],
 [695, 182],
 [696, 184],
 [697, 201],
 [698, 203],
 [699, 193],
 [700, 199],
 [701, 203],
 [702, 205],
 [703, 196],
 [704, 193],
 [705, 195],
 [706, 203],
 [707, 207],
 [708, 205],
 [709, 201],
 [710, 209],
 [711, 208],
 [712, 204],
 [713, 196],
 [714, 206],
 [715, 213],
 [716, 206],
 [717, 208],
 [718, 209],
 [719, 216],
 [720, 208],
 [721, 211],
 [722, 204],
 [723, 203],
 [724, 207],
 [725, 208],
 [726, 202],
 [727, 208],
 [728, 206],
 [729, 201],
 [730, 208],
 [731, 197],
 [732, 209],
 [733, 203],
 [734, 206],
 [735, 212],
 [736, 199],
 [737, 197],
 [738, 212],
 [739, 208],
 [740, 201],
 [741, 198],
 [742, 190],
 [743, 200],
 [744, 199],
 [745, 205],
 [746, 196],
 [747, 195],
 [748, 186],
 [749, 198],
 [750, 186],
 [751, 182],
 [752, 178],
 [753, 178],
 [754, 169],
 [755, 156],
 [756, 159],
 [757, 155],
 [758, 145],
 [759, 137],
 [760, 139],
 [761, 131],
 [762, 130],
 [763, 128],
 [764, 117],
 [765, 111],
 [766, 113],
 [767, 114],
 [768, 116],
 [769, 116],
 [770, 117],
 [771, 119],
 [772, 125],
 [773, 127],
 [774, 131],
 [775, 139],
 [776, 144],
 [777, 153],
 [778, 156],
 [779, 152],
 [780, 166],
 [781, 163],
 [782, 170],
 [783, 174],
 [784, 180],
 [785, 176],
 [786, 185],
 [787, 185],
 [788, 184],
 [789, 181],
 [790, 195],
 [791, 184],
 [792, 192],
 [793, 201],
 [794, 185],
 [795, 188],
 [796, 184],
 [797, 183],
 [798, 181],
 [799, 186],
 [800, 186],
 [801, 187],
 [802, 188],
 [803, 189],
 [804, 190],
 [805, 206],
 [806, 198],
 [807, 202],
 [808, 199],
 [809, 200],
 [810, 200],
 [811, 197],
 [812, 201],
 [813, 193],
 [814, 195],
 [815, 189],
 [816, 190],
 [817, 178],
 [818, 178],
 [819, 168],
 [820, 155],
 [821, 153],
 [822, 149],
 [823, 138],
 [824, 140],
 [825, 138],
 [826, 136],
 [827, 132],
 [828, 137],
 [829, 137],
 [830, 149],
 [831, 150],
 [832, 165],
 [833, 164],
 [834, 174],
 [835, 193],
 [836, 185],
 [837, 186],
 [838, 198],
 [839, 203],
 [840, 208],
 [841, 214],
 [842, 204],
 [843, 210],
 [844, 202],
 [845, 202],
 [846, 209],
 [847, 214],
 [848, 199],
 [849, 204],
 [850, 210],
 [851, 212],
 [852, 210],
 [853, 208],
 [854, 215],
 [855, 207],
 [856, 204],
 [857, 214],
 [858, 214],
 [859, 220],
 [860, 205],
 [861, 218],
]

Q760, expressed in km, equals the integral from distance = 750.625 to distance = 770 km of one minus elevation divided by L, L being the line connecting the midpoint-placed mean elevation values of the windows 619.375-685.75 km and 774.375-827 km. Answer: 4.4 km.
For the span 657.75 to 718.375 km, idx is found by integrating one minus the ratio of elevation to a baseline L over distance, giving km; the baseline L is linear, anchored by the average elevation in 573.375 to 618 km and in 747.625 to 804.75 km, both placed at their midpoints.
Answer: -5.0 km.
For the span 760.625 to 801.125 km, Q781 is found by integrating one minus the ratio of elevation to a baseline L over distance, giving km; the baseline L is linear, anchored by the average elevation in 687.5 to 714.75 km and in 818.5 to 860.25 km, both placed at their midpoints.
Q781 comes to 6.0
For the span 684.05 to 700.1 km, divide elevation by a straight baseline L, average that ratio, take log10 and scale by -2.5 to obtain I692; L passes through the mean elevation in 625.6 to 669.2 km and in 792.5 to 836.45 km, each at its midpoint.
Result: 0.178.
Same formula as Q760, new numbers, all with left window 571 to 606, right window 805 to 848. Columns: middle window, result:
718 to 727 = -1.2 km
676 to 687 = 0.4 km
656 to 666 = -0.7 km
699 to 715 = -1.6 km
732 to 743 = -1.2 km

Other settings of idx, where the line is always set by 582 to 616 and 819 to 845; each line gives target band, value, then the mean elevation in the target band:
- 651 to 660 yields -0.71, 198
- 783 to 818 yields -3.59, 190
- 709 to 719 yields -1.56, 207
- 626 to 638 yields -0.02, 186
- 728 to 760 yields -2.21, 189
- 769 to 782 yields 2.45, 141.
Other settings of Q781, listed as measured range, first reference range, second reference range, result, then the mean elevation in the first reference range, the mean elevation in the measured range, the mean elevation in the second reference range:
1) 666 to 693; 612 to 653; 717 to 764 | 1.9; 189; 176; 188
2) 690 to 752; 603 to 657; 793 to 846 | -4.1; 190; 198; 181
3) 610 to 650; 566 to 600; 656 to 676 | 0.8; 186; 189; 197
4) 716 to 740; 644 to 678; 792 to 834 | -2.4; 197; 206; 175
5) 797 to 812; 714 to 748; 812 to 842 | -1.3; 204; 193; 170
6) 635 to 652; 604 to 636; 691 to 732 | -0.2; 188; 192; 199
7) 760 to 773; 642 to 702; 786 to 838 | 4.3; 186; 121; 178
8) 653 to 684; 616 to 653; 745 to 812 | -1.9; 190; 196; 167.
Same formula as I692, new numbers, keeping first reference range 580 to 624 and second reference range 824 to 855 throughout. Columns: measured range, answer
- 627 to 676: -0.03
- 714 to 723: -0.12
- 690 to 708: 0.00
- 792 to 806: -0.02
